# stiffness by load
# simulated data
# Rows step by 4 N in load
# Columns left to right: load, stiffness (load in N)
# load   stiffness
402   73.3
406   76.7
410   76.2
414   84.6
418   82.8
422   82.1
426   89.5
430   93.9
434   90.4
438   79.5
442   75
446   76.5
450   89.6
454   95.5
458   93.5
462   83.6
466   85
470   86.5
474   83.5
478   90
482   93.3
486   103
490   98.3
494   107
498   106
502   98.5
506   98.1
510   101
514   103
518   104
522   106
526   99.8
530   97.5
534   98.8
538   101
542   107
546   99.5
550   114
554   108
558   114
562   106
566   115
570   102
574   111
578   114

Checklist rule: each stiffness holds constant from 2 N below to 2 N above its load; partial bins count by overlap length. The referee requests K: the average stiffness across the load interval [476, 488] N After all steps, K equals 95.4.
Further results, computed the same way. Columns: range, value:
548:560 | 112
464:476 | 85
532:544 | 102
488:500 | 104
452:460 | 94.5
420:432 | 88.5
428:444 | 84.7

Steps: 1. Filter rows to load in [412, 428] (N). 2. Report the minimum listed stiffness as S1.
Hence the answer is 82.1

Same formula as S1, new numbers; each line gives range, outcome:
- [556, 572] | 102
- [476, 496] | 90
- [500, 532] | 97.5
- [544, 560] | 99.5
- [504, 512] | 98.1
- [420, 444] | 75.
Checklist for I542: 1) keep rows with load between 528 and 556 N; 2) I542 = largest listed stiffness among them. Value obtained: 114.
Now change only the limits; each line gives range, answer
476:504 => 107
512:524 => 106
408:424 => 84.6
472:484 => 93.3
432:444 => 90.4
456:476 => 93.5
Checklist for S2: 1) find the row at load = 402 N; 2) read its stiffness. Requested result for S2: 73.3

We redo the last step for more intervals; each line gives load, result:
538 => 101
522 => 106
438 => 79.5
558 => 114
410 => 76.2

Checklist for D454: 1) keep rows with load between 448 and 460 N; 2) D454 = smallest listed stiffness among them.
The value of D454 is 89.6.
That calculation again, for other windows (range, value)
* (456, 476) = 83.5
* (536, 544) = 101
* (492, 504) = 98.5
